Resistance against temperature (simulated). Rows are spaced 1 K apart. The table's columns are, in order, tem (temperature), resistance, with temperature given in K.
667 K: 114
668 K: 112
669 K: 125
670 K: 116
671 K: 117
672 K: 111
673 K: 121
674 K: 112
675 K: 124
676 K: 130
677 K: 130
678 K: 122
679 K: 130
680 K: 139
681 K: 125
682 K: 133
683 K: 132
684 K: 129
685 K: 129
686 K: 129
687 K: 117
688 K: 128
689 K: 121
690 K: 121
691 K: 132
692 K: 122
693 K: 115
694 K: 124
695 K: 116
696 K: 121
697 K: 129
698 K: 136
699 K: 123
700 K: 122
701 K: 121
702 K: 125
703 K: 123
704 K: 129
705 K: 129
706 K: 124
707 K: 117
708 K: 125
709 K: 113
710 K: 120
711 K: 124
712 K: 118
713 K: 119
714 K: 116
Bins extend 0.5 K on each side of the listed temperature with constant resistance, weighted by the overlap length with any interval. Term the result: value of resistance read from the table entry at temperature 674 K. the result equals 112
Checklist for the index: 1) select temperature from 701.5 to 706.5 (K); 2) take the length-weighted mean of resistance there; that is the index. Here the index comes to 126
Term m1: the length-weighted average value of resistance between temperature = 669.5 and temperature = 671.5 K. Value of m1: 116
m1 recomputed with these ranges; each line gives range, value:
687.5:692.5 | 125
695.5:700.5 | 126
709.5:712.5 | 121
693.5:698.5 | 125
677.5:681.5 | 129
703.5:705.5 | 129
